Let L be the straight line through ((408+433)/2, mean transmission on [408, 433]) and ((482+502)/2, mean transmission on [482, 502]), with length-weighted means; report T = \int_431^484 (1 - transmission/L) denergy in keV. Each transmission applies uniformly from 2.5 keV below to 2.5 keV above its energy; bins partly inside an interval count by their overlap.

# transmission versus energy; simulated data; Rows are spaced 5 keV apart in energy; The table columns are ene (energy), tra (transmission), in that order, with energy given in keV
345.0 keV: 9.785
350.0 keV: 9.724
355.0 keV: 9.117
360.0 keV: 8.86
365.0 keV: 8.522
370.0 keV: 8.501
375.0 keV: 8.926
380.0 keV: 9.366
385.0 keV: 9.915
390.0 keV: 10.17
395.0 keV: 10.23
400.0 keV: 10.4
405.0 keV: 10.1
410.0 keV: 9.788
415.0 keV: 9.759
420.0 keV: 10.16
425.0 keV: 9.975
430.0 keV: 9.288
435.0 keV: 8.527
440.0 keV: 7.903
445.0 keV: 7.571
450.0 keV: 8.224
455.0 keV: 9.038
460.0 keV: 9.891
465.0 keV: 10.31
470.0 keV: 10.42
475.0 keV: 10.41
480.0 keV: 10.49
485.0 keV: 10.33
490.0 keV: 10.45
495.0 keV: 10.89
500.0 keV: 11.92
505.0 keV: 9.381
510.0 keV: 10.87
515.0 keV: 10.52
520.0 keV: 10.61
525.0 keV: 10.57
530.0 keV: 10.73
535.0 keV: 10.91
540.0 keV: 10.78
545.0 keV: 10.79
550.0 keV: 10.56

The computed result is 5.34 keV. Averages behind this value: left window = 9.77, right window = 10.9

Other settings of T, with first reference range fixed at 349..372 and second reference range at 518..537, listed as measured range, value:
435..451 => 2.98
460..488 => -0.62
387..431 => -2.74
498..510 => -0.22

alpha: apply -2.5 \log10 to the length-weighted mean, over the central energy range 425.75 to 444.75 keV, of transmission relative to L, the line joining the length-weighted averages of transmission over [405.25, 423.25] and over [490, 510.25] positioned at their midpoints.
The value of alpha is 0.18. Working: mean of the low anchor 9.93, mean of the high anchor 10.7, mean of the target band 8.58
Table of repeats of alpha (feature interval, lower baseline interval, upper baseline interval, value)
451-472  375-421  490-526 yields 0.062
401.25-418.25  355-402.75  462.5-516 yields -0.022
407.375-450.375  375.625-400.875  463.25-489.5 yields 0.121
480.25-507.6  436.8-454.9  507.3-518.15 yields -0.070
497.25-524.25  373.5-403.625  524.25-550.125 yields -0.007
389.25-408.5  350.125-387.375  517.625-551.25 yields -0.093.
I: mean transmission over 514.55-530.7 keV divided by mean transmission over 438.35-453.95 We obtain 1.32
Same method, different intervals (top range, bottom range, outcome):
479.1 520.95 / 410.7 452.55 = 1.18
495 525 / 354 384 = 1.20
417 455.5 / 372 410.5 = 0.90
